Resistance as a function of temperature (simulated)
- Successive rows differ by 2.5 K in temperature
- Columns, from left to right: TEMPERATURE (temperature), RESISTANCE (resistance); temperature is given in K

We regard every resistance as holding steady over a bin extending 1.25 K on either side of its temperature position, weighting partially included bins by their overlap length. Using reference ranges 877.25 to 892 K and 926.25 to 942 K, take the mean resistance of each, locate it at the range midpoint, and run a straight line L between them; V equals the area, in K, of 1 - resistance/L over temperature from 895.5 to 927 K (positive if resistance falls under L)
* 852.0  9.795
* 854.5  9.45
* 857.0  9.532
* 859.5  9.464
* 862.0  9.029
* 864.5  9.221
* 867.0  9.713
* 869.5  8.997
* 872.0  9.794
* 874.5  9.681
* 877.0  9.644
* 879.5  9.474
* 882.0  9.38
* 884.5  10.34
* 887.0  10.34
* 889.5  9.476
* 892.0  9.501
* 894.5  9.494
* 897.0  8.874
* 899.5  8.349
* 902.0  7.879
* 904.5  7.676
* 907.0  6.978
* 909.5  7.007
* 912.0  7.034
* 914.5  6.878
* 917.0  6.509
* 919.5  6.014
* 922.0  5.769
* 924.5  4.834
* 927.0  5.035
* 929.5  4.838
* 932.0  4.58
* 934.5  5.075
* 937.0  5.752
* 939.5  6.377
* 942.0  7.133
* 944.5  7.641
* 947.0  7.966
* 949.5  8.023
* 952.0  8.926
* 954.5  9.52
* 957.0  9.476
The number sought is 2.3 K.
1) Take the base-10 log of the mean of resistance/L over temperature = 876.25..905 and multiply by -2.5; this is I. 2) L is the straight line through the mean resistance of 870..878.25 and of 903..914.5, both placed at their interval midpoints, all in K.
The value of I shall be -0.10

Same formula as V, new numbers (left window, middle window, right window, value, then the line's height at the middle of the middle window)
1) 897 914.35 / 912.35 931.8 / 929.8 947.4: 3.4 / 6.88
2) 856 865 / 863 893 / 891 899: -1.2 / 9.25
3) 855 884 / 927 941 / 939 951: 4.4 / 7.81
